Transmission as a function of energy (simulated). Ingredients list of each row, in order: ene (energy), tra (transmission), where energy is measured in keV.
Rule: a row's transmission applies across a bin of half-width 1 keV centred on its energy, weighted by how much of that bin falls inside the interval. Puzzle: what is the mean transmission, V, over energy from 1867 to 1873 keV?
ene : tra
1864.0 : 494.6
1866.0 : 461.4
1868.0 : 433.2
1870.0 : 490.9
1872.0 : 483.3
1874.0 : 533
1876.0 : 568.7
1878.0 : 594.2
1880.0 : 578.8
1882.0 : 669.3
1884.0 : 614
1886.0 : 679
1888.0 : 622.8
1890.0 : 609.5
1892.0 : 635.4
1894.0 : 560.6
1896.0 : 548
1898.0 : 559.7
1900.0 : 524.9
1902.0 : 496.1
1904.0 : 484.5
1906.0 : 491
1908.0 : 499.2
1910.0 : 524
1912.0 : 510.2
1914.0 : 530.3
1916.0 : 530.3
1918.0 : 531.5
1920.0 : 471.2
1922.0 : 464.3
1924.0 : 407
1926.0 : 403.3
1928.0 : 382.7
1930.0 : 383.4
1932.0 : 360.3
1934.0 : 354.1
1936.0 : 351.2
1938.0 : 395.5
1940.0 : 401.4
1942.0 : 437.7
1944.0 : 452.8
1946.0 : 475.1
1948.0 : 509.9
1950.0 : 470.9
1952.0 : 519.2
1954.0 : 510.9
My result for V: 469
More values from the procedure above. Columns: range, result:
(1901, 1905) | 490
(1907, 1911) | 512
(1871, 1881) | 552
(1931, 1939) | 365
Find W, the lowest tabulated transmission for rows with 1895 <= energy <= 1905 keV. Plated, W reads 484.5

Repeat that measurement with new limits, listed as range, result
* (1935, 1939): 351.2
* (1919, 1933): 360.3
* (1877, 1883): 578.8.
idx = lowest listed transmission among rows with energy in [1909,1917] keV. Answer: 510.2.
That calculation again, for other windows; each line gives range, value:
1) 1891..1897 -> 548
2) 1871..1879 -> 483.3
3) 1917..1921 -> 471.2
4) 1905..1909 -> 491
